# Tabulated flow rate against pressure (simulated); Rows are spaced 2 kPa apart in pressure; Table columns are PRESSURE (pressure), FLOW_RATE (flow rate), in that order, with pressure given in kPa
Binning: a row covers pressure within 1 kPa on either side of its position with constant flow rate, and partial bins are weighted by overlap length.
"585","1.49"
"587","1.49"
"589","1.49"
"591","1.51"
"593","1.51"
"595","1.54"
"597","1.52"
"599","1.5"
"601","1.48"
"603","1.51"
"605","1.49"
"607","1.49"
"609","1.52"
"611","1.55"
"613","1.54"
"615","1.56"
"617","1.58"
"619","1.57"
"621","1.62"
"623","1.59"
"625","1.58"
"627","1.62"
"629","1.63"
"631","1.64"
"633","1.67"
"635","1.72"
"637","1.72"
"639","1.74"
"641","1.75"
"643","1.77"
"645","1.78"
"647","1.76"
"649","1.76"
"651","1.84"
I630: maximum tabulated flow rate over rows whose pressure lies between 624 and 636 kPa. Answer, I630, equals 1.72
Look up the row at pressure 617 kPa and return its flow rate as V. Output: 1.58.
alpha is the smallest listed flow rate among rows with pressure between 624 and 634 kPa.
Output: 1.58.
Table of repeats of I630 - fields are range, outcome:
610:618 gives 1.58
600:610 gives 1.52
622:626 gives 1.59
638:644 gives 1.77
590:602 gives 1.54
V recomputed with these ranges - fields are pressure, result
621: 1.62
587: 1.49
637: 1.72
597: 1.52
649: 1.76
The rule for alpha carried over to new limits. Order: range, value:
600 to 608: 1.48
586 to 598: 1.49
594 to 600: 1.5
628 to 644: 1.63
